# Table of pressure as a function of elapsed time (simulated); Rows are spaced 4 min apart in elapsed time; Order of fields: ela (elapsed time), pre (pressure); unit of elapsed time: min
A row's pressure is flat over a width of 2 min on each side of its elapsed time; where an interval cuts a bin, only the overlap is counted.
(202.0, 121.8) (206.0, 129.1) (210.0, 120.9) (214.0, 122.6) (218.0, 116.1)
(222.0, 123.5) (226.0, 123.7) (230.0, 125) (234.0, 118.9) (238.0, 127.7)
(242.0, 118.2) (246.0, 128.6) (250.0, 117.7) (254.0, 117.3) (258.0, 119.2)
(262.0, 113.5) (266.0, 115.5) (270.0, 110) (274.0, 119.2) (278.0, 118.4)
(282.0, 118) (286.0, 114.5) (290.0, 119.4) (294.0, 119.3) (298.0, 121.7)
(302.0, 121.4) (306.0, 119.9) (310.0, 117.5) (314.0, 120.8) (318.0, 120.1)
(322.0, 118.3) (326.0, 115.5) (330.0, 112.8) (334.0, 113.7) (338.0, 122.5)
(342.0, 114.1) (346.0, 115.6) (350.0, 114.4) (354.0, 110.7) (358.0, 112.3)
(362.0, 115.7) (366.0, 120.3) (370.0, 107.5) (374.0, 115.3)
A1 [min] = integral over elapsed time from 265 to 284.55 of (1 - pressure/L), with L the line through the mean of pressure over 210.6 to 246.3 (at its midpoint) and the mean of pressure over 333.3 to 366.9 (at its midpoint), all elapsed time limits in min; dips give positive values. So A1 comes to 0.6 min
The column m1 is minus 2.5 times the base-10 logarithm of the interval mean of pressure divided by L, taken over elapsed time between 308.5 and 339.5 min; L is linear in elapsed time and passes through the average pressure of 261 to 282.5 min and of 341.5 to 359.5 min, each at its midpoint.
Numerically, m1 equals -0.03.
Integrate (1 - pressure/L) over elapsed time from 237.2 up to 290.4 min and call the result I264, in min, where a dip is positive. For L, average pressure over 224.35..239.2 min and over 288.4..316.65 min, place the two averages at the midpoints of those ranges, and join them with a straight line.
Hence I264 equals 1.7 min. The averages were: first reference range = 124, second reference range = 120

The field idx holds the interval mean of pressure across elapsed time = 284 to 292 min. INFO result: 117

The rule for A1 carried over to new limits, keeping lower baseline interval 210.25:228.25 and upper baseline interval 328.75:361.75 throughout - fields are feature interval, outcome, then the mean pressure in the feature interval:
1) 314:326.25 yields -0.3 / 119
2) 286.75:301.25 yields -0.3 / 120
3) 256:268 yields 0.3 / 116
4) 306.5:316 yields -0.2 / 119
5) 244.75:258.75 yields -0.1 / 120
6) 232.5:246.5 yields -0.3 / 123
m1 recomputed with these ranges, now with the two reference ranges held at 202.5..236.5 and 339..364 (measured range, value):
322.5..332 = 0.008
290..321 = -0.027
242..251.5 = -0.014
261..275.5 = 0.046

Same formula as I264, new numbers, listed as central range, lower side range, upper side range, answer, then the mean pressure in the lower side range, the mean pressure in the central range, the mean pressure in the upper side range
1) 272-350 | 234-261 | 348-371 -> -0.72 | 121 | 118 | 114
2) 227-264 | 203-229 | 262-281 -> -0.55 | 123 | 121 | 116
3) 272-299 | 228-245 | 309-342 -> 0.30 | 123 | 119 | 117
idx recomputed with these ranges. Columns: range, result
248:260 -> 118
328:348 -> 116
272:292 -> 118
